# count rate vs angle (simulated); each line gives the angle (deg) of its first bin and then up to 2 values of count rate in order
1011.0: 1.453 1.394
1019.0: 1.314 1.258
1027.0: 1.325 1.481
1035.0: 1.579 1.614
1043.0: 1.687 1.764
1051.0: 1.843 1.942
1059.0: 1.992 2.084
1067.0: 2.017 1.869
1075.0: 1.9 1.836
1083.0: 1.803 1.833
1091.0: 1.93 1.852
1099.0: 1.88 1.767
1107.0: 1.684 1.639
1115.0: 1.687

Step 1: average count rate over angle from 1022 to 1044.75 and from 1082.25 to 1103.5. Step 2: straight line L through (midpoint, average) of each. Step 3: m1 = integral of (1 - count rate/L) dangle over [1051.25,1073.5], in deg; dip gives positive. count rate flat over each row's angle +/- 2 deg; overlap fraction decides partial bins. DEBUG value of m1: -4.0 deg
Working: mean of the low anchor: 1.5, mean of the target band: 1.97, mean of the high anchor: 1.85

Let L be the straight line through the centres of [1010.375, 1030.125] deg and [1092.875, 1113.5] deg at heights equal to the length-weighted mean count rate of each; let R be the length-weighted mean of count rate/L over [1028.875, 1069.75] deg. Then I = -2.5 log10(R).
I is -0.20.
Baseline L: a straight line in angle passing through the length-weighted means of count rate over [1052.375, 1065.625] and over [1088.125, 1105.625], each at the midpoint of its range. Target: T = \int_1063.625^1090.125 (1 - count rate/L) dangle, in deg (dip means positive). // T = 0.54 deg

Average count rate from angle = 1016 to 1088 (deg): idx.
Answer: 1.72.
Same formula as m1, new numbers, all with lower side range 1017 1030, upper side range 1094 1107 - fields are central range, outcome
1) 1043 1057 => -3.2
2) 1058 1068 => -3.0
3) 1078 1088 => -0.7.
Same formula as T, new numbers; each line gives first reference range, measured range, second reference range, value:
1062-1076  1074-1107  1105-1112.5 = -0.7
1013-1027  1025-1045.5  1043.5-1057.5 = 0.5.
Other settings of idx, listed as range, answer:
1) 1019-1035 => 1.38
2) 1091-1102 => 1.87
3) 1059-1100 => 1.91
